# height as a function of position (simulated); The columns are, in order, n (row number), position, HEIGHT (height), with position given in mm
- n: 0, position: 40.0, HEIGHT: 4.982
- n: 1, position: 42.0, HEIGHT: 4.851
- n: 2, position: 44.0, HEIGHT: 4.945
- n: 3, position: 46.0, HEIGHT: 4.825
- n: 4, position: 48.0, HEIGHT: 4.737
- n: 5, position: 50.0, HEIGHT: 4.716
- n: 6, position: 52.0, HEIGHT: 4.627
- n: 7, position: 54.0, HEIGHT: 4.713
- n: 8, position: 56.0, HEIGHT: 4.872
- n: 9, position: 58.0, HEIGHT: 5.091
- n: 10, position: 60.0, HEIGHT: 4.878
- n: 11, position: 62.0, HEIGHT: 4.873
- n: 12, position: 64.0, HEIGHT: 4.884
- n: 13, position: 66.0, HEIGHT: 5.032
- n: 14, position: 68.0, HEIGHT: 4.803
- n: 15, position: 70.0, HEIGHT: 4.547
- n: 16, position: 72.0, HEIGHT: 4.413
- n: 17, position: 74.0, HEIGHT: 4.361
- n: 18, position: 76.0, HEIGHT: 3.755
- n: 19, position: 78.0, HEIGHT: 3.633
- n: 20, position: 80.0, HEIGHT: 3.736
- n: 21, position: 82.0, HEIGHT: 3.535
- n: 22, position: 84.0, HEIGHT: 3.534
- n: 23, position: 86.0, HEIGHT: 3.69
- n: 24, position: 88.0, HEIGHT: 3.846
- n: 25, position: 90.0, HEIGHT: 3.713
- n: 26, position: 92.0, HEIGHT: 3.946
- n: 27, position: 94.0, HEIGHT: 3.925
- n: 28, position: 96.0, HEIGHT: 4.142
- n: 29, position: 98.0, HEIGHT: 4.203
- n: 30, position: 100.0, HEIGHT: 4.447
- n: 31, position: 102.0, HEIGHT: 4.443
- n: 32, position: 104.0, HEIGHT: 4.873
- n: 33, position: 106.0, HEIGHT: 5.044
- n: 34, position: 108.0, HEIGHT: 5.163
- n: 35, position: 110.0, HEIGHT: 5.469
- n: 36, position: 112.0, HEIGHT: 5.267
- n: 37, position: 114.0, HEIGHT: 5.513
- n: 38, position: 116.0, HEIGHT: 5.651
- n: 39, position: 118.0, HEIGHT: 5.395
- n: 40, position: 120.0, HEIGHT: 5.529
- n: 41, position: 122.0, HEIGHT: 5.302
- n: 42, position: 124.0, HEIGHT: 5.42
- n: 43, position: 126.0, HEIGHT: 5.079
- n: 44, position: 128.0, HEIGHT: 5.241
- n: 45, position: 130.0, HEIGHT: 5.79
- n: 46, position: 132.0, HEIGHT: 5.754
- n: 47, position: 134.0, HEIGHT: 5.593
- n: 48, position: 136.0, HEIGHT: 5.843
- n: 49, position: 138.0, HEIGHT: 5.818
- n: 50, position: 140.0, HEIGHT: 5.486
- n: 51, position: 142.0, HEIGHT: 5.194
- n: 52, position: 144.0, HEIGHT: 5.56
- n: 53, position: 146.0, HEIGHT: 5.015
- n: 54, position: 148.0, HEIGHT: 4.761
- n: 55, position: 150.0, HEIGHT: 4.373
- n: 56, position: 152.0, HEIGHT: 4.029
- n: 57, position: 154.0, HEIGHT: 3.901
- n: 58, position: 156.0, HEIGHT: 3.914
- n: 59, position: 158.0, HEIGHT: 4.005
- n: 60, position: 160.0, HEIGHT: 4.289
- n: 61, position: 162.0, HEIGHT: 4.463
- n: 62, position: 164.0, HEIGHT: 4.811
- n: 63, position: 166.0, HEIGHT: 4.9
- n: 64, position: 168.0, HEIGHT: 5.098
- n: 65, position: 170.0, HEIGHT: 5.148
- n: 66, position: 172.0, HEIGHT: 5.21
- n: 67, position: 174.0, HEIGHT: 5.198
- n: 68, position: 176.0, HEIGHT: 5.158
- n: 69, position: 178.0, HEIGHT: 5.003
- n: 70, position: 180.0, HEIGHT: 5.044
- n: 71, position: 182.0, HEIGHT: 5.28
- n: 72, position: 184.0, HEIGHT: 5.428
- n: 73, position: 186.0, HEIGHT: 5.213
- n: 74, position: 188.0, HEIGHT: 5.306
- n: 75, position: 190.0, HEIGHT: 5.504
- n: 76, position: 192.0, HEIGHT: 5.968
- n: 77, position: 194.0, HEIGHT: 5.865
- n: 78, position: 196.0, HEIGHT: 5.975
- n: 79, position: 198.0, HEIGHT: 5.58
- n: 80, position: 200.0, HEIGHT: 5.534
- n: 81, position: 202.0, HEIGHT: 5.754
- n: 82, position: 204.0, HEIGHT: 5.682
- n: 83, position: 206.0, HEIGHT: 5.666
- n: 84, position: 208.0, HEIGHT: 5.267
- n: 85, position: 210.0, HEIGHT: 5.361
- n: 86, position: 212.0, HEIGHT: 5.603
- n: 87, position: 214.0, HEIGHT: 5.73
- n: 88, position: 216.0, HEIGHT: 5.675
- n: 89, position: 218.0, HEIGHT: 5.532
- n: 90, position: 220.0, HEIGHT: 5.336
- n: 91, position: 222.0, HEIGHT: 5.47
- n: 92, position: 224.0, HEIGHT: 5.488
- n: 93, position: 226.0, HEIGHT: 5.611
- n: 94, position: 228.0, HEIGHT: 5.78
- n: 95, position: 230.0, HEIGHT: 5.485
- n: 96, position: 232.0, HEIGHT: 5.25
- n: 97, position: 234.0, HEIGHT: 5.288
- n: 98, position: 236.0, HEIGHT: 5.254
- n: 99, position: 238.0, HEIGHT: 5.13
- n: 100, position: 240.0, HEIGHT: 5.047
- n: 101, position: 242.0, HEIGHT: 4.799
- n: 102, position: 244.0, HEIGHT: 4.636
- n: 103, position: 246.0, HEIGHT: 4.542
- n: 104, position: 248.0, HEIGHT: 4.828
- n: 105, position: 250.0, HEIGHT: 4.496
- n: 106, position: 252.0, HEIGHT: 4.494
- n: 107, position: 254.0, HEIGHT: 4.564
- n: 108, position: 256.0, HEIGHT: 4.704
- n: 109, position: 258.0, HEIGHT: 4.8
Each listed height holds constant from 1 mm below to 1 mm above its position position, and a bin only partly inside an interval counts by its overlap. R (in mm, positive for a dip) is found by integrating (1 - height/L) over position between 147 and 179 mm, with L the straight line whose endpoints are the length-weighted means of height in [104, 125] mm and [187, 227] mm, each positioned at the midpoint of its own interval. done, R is 4.9 mm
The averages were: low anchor 5.35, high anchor 5.6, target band 4.64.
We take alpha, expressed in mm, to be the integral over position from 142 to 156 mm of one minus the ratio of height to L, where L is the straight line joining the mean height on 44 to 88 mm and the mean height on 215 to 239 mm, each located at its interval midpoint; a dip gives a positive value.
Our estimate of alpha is 1.0 mm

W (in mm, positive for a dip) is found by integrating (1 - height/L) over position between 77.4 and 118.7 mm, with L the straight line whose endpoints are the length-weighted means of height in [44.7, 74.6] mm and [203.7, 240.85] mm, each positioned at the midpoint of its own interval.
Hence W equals 4.2 mm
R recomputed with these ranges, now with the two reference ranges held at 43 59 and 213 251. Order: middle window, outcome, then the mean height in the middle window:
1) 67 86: 3.3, 4.02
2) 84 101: 3.3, 3.96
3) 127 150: -1.8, 5.41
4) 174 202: -1.8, 5.45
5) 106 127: -1.7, 5.36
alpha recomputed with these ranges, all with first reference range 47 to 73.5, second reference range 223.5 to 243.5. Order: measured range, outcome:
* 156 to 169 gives 1.38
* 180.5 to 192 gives -0.53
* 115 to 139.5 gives -2.75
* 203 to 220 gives -1.06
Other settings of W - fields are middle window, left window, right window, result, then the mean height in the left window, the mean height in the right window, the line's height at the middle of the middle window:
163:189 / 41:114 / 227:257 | -2.0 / 4.5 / 4.95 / 4.77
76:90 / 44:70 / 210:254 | 3.5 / 4.83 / 5.2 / 4.89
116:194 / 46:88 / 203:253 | -4.0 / 4.42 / 5.26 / 4.88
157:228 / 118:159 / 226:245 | -2.3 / 5.09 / 5.21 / 5.15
